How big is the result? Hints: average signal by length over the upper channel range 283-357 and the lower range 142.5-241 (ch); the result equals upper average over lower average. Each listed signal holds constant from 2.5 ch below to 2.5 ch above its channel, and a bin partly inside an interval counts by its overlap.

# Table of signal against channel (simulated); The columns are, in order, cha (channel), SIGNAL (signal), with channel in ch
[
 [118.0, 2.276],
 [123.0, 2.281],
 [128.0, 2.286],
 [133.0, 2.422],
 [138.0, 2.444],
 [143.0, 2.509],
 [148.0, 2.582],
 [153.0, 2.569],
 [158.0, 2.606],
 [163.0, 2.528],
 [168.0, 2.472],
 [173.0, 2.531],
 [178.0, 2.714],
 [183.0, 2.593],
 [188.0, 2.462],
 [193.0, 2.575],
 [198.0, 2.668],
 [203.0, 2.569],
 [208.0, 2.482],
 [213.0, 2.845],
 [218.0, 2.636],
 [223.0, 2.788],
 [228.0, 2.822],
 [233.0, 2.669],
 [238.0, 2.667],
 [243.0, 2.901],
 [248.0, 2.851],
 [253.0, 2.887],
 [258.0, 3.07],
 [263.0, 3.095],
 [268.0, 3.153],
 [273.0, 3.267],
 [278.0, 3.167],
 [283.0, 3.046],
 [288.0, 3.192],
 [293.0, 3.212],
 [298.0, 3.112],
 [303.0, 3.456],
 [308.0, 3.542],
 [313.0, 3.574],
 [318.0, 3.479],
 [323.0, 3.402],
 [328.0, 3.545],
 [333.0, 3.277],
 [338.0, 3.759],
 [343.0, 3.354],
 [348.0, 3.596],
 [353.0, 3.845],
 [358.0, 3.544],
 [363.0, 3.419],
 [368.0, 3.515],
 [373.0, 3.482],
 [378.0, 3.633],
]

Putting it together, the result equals 1.31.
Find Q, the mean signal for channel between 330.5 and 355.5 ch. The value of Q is 3.57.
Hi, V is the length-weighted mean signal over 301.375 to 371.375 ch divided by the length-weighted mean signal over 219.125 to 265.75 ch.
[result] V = 1.23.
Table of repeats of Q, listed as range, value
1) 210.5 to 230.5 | 2.77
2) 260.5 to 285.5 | 3.15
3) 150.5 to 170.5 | 2.54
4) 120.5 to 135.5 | 2.33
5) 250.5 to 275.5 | 3.09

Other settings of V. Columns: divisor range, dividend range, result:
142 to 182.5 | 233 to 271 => 1.14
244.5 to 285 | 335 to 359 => 1.18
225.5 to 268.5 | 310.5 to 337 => 1.20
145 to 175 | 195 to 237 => 1.05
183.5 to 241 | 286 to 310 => 1.24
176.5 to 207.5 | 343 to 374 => 1.37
